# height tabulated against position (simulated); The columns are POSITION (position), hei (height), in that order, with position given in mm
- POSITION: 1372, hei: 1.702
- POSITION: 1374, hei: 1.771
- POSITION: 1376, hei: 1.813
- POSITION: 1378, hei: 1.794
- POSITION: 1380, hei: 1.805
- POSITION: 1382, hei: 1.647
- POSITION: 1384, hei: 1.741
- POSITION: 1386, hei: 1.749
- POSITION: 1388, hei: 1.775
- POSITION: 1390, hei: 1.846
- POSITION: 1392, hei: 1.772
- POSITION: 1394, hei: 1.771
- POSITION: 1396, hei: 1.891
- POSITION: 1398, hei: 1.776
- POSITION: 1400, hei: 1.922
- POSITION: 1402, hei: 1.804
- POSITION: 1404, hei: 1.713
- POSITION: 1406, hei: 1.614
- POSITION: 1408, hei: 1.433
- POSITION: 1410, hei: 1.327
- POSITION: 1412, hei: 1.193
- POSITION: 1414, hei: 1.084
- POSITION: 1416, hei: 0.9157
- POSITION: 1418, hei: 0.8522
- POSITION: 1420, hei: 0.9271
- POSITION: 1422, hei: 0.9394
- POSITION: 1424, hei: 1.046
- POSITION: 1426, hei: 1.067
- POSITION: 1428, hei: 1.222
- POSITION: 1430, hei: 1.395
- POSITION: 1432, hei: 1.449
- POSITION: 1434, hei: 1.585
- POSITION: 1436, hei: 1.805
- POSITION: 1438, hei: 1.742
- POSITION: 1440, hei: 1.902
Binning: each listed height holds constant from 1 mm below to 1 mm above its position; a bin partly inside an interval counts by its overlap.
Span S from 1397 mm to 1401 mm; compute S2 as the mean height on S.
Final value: 1.85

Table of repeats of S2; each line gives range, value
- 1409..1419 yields 1.07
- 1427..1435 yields 1.41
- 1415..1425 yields 0.936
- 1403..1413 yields 1.46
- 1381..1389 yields 1.73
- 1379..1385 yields 1.73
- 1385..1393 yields 1.79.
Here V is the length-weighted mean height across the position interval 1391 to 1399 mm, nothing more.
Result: 1.8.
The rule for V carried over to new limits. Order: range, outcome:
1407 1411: 1.38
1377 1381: 1.8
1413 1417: 1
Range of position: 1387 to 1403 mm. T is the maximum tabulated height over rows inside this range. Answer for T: 1.922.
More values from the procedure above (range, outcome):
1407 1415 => 1.433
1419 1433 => 1.449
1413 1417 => 1.084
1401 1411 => 1.804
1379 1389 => 1.805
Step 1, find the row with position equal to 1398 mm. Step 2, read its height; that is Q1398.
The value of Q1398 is 1.776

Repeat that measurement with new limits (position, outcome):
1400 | 1.922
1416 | 0.9157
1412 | 1.193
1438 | 1.742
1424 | 1.046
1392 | 1.772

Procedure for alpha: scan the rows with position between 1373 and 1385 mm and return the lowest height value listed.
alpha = 1.647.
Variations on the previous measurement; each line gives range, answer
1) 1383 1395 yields 1.741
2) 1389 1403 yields 1.771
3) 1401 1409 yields 1.433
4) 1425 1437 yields 1.067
